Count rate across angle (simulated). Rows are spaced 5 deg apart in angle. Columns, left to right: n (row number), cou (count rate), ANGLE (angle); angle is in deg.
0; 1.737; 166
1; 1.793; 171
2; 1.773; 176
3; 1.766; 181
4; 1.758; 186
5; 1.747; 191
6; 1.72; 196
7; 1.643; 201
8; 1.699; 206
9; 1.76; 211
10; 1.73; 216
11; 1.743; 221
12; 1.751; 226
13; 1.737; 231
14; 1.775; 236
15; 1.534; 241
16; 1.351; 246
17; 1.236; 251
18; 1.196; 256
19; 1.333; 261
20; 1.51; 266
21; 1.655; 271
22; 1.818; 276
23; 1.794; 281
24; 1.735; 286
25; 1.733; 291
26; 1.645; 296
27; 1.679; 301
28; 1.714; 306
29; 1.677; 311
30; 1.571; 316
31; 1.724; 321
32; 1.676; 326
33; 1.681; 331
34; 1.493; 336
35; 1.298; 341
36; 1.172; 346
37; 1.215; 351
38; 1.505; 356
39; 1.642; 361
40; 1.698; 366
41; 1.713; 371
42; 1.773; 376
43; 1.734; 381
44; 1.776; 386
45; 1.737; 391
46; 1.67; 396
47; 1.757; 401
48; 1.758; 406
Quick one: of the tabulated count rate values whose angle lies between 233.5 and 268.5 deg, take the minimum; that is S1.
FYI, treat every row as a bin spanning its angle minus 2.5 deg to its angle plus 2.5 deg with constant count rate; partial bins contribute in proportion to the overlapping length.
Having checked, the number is 1.196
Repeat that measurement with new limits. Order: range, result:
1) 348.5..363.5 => 1.215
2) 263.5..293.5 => 1.51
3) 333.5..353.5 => 1.172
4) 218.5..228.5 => 1.743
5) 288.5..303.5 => 1.645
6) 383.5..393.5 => 1.737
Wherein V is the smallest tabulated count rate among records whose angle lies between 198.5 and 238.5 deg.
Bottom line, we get 1.643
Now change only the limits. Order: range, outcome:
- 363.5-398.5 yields 1.67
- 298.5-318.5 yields 1.571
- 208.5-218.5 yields 1.73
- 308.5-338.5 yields 1.493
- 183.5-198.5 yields 1.72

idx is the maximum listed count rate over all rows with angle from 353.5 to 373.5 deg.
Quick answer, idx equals 1.713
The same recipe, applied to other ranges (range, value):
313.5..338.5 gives 1.724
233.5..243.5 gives 1.775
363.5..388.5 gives 1.776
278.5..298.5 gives 1.794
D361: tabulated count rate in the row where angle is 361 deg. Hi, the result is 1.642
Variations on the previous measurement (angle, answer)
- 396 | 1.67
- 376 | 1.773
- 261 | 1.333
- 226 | 1.751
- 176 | 1.773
